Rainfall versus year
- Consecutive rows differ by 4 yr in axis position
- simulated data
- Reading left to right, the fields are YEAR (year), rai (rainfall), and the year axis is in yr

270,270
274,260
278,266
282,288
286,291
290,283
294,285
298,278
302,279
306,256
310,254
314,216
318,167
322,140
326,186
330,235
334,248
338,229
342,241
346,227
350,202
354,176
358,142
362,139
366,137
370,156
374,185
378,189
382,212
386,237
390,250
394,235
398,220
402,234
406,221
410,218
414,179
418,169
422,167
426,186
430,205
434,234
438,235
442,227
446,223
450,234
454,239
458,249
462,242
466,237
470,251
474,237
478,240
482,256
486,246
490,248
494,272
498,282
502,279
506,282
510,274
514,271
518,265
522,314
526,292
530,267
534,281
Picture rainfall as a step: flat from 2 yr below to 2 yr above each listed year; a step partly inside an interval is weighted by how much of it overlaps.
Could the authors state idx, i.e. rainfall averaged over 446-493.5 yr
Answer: 244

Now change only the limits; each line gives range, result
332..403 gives 203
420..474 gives 226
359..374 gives 149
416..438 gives 196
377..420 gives 216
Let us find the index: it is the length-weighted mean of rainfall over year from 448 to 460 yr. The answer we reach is 241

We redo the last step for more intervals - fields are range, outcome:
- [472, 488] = 245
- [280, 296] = 287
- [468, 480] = 243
